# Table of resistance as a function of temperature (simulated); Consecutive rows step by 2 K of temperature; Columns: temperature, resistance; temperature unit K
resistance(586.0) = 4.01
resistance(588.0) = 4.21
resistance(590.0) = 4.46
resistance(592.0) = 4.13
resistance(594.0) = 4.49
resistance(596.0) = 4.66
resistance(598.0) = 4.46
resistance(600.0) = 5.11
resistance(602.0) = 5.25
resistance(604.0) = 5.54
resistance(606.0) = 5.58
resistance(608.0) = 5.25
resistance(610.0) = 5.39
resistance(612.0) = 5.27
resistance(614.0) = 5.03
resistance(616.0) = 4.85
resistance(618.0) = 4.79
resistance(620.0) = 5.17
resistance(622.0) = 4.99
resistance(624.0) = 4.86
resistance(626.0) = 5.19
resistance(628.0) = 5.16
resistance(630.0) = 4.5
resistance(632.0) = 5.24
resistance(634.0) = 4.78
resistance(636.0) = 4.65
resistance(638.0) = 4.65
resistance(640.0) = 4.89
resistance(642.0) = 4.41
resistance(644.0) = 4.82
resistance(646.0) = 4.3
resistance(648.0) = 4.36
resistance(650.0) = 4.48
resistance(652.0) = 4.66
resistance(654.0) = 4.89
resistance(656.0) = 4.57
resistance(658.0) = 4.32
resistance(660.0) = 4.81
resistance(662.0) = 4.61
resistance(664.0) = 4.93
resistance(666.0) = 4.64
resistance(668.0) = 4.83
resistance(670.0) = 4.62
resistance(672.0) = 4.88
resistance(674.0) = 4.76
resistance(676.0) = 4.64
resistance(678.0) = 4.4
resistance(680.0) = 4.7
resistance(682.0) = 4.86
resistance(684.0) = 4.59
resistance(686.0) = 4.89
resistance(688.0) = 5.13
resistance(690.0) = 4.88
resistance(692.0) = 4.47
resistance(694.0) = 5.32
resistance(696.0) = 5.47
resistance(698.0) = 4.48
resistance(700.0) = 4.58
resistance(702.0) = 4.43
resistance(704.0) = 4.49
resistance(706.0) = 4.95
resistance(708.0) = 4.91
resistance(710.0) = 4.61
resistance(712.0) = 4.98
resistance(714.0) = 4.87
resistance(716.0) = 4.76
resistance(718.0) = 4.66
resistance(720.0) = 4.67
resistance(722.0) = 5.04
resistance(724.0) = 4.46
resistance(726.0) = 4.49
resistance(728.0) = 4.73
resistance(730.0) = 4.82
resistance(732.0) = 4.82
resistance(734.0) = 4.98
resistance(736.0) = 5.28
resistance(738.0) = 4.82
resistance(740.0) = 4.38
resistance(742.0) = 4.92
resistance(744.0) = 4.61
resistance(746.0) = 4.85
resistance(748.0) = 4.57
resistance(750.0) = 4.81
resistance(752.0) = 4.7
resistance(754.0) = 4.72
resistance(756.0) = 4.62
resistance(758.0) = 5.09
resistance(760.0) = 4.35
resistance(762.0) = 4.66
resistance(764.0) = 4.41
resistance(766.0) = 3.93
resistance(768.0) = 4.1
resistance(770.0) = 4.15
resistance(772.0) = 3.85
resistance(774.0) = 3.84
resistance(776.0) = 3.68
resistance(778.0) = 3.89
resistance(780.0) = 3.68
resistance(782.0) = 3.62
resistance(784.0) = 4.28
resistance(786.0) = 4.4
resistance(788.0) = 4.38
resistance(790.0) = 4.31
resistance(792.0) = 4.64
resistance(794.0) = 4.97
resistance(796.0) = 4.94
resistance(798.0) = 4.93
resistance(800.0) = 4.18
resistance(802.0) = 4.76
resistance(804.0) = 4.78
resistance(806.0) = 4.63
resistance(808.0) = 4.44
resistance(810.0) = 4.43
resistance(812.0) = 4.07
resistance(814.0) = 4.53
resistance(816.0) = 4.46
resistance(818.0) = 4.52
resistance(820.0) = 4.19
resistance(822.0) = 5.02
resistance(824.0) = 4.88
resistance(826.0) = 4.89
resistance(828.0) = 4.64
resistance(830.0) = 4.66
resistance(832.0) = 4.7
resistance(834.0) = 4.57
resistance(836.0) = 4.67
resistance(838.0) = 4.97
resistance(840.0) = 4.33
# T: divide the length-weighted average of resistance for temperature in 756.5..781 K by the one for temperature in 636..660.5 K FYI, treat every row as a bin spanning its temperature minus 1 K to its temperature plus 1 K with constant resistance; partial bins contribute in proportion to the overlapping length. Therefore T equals 0.90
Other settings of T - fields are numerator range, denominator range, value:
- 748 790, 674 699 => 0.89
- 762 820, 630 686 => 0.92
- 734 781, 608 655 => 0.92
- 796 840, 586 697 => 0.96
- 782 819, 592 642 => 0.91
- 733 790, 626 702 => 0.93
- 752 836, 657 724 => 0.93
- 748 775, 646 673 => 0.95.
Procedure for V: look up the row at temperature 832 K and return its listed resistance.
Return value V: 4.7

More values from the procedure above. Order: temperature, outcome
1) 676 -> 4.64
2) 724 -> 4.46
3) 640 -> 4.89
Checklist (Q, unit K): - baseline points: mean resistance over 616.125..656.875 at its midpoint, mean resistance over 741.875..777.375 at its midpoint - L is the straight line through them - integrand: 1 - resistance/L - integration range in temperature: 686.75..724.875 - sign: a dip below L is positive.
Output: -1.9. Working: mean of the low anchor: 4.77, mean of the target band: 4.8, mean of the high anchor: 4.42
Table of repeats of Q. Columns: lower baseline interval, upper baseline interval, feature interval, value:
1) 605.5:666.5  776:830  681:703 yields -0.54 K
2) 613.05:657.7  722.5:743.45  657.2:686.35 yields 0.48 K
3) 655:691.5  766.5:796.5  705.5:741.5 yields -2.64 K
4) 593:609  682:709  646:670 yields 1.35 K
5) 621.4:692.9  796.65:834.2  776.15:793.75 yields 1.75 K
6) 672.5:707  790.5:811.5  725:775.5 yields 1.42 K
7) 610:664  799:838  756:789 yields 3.43 K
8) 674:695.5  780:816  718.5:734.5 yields -0.22 K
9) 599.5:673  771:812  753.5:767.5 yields -0.26 K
